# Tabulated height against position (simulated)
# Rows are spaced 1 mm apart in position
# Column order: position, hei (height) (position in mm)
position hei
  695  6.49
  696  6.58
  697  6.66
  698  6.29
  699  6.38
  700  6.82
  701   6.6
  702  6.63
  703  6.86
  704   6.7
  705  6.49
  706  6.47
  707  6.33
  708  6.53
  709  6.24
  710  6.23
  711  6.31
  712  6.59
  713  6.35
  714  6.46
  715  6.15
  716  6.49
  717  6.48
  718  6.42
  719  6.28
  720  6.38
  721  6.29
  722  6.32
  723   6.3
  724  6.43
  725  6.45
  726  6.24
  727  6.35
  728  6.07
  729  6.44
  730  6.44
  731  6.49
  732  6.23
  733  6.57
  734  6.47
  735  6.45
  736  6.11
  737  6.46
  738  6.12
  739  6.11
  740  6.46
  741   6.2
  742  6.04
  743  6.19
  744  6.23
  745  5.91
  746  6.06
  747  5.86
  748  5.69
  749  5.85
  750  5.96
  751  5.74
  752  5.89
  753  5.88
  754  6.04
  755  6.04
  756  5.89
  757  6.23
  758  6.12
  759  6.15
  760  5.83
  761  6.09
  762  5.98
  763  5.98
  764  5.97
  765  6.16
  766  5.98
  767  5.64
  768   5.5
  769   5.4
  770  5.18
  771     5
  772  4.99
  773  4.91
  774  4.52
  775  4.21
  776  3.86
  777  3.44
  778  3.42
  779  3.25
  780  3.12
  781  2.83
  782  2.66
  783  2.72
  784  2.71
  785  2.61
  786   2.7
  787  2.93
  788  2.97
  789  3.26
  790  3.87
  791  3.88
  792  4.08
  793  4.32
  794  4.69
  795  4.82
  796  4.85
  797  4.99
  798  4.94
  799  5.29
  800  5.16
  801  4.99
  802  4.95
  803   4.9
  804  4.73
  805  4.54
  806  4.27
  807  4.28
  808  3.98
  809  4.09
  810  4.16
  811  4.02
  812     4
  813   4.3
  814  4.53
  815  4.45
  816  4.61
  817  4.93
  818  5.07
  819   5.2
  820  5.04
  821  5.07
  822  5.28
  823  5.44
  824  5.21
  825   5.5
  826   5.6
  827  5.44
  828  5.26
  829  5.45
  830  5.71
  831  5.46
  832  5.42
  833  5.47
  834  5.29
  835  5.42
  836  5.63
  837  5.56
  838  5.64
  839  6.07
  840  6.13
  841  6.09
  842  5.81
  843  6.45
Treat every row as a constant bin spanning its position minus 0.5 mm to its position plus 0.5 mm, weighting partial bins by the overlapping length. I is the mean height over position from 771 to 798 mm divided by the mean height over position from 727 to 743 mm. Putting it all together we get 0.60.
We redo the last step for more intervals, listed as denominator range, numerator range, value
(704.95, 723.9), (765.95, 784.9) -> 0.64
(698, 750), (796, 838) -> 0.79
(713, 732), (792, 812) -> 0.72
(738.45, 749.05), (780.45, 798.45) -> 0.60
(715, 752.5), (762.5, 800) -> 0.69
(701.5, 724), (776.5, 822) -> 0.64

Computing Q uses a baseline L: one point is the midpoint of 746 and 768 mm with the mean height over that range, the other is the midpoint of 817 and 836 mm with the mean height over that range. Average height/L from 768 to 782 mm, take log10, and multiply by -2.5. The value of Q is 0.36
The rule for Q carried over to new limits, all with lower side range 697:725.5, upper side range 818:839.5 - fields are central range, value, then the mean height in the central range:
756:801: 0.278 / 4.55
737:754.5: 0.021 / 6.03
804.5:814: 0.311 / 4.2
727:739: -0.015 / 6.34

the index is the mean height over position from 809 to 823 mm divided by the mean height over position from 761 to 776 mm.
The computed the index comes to 0.9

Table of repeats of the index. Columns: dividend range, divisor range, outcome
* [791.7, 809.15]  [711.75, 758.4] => 0.75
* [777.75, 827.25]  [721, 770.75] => 0.71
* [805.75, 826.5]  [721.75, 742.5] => 0.75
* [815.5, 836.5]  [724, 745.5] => 0.84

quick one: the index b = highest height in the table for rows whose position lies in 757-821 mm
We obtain 6.23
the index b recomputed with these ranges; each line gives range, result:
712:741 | 6.59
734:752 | 6.47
